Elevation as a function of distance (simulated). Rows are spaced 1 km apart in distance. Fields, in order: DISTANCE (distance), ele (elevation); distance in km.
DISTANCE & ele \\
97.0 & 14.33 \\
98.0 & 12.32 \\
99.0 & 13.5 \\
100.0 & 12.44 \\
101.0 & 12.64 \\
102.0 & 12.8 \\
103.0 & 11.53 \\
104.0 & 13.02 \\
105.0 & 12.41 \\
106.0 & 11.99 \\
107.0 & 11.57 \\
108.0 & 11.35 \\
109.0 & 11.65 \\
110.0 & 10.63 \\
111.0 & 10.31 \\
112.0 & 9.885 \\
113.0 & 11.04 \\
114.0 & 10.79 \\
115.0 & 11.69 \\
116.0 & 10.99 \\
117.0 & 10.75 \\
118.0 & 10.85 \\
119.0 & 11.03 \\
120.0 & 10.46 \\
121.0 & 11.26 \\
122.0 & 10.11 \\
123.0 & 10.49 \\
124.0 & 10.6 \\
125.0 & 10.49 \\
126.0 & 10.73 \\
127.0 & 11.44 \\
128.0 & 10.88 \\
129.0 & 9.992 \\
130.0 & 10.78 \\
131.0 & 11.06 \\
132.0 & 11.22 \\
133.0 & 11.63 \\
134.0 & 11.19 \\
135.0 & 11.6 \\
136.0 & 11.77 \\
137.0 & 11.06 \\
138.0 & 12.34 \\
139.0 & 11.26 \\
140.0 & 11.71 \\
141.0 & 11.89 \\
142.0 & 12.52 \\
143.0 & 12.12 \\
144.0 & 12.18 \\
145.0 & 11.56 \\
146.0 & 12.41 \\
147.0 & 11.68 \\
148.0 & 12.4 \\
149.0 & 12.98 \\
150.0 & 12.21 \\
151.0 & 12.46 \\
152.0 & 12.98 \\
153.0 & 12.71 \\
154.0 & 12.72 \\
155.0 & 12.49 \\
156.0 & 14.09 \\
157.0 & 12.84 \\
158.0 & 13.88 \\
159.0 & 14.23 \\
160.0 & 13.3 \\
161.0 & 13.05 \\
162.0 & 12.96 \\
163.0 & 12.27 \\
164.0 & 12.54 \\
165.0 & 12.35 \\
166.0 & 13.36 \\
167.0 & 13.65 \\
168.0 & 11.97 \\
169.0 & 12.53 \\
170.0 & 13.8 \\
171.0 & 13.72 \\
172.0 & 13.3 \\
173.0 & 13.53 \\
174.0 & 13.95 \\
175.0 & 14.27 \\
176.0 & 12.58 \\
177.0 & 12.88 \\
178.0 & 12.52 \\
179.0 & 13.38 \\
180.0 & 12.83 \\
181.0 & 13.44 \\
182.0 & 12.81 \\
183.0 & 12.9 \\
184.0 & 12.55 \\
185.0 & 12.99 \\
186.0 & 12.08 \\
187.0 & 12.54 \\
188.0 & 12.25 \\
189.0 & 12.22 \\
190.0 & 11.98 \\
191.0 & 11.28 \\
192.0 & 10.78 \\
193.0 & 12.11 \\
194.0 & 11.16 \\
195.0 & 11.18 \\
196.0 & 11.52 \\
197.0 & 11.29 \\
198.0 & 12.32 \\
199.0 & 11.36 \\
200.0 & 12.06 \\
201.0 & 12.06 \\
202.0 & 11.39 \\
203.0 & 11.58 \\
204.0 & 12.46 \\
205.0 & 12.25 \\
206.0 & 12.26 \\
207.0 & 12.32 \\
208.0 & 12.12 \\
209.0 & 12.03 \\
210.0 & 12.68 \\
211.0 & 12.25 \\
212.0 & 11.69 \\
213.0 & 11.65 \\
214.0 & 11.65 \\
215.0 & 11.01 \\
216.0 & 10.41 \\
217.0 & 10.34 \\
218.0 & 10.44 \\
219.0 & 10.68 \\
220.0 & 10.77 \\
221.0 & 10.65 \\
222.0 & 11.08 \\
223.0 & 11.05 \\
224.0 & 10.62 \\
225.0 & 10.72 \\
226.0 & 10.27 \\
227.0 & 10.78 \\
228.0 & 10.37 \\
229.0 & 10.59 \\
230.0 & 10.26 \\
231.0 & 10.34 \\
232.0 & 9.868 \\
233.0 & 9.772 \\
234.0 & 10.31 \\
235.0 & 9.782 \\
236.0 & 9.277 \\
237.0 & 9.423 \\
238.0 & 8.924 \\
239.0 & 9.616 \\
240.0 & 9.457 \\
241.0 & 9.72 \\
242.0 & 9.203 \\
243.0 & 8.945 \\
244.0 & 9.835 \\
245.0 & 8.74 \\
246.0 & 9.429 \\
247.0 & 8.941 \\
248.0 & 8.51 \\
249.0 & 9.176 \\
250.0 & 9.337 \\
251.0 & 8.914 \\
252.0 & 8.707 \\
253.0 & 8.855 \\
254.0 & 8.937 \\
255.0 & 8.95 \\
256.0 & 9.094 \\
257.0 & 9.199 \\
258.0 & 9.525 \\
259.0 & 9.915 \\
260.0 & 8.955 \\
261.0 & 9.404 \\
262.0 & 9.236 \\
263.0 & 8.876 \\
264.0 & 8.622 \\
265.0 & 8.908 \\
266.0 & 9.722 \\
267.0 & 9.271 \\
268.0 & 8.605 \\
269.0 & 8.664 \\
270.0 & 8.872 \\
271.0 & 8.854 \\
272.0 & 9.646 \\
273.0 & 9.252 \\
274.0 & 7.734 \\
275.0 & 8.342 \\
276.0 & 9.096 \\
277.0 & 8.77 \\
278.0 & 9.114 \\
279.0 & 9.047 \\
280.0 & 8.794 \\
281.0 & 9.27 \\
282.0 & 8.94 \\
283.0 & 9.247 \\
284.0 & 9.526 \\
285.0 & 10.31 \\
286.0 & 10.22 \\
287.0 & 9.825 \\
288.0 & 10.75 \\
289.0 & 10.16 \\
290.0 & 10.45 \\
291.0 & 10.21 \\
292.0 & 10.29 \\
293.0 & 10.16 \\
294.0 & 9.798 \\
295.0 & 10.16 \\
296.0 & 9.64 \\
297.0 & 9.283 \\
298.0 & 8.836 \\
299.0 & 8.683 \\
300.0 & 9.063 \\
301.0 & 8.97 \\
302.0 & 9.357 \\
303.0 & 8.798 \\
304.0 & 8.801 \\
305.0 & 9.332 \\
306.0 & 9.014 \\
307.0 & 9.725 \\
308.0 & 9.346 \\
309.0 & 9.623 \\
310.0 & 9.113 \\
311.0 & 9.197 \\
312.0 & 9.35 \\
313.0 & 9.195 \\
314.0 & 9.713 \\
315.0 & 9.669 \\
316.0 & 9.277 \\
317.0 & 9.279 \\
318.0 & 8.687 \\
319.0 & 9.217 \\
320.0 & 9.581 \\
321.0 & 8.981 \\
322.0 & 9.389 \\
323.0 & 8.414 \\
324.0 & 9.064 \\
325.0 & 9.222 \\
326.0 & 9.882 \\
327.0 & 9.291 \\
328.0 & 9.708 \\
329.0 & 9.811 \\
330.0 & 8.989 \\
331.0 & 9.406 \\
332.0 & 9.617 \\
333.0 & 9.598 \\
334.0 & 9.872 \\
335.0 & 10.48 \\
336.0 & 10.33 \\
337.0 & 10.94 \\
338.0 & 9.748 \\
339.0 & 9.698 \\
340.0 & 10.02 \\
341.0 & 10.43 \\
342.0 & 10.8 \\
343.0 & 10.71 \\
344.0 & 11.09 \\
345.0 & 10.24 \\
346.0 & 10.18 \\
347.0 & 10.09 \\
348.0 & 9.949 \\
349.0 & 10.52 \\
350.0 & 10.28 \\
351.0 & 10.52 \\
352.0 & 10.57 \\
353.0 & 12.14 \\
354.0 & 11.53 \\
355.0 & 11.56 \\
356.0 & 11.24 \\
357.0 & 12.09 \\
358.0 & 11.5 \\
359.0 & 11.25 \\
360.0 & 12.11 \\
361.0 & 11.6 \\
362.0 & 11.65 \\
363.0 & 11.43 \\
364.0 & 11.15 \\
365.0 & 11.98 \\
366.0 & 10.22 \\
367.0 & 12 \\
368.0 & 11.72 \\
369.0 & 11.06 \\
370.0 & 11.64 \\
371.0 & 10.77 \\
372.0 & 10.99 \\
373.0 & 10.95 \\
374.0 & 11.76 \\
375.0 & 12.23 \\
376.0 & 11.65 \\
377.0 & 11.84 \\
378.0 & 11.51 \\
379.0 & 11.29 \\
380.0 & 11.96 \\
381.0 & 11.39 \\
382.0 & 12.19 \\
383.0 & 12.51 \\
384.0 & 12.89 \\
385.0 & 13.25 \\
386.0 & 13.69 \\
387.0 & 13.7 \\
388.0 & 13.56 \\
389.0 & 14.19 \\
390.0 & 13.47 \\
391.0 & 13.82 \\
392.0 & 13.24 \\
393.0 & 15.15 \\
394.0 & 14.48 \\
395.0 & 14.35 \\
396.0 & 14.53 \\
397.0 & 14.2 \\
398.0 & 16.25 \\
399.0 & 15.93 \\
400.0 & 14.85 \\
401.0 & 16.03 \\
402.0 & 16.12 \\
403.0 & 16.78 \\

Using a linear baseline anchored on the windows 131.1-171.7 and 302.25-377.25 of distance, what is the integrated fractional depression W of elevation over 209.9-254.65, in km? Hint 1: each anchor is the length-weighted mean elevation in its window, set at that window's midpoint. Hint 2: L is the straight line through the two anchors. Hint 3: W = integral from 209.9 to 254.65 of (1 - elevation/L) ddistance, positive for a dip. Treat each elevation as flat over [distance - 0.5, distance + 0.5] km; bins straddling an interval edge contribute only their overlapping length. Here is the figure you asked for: 5.8 km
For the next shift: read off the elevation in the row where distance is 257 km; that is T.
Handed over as 9.199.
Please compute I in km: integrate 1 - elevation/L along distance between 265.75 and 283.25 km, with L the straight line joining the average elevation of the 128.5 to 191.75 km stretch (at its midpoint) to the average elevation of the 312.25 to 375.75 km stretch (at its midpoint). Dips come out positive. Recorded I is 3.5 km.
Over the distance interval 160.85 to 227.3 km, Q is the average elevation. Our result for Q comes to 12.1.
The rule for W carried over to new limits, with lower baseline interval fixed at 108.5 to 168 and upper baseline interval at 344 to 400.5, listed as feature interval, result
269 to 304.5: 7.87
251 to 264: 3.12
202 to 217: 0.12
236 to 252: 3.70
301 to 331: 6.99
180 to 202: -0.31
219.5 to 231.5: 1.32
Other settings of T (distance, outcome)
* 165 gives 12.35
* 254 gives 8.937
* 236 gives 9.277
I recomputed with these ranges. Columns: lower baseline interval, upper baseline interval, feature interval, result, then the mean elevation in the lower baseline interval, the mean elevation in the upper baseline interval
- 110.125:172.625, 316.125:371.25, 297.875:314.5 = 2.33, 11.9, 10.4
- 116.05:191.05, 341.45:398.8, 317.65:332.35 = 3.39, 12.2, 12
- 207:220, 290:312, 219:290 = 6.65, 11.4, 9.42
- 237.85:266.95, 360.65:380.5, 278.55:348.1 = 4.84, 9.16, 11.5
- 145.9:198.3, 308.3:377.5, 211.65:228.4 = 1.69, 12.7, 10.4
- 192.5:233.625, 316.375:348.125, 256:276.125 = 2.96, 11.3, 9.77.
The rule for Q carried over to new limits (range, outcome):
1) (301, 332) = 9.28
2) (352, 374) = 11.4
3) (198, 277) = 10.1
